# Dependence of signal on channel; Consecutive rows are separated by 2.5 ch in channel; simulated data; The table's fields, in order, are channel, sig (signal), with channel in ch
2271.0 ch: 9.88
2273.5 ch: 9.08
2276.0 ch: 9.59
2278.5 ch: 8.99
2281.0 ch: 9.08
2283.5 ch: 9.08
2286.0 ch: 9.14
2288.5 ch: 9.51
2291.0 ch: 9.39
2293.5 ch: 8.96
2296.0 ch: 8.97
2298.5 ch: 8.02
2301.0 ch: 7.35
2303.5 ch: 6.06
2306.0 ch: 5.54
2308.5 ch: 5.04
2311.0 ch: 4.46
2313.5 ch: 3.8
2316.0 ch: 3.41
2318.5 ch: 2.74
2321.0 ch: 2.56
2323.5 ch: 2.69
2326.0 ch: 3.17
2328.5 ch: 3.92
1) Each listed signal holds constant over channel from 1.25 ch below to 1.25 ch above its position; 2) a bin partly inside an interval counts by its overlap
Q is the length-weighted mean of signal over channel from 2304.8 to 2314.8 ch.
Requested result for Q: 4.7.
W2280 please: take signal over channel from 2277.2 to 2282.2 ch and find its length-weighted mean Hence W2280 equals 9.04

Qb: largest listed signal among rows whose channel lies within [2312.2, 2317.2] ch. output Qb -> 3.8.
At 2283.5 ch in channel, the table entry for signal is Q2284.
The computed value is 9.08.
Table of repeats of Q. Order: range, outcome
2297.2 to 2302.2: 7.7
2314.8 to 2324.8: 2.85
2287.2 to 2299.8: 8.96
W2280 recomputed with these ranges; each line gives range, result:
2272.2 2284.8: 9.17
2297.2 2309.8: 6.4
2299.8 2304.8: 6.69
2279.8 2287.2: 9.1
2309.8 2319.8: 3.59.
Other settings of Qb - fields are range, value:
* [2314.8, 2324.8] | 3.41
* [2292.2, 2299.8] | 8.97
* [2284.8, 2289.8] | 9.51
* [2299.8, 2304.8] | 7.35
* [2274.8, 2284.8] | 9.59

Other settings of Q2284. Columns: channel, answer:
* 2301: 7.35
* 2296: 8.97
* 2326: 3.17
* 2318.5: 2.74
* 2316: 3.41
